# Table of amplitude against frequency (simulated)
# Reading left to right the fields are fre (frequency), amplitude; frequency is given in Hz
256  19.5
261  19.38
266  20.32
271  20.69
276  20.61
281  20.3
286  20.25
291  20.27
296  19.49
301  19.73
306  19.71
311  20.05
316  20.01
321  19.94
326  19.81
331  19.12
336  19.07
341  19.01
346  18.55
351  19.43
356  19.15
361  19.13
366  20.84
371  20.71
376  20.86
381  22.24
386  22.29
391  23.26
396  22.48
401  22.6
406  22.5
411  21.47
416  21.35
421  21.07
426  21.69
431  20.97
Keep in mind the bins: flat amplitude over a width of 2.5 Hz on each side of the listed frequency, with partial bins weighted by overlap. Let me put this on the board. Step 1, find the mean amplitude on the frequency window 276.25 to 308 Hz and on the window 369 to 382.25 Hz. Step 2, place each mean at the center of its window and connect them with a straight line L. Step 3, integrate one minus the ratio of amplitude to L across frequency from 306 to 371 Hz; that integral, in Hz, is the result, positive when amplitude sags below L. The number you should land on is 3.5 Hz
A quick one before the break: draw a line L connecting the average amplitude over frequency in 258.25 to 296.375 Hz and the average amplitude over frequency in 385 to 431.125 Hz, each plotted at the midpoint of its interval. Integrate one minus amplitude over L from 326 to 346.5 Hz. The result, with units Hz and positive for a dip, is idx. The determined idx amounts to 1.9 Hz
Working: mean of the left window 20.2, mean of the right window 22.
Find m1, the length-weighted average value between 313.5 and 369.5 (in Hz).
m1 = 19.5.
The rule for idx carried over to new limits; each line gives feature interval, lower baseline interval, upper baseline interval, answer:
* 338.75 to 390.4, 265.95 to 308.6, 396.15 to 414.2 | 2.8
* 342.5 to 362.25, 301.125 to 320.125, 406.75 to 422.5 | 1.4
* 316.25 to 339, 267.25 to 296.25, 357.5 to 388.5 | 1.2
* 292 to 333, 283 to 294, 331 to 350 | -0.3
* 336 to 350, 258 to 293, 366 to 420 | 1.5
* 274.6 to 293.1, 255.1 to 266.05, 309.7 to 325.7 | -0.5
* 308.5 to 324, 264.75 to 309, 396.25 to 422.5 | 0.4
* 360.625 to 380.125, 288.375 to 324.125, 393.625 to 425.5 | 0.4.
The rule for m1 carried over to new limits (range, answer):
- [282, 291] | 20.3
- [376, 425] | 22.1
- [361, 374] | 20.5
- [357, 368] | 19.8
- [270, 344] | 19.8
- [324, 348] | 19.1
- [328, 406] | 20.6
